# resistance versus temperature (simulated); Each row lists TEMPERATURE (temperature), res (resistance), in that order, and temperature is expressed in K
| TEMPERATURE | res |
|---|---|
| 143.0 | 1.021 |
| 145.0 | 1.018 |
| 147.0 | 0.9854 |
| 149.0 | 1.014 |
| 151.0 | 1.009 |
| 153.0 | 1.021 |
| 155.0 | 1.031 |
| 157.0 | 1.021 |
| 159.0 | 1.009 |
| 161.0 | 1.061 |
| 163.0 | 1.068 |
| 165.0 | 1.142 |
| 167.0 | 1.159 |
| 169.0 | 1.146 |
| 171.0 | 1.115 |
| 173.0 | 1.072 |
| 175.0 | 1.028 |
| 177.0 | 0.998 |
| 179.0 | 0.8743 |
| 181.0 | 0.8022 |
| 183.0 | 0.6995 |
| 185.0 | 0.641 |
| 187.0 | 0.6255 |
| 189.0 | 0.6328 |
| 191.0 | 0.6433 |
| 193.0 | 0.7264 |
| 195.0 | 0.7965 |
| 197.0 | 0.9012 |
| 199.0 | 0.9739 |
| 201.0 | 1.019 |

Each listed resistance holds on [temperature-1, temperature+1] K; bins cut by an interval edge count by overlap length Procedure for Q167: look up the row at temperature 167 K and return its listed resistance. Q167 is 1.159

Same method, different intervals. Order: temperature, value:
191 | 0.6433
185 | 0.641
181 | 0.8022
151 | 1.009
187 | 0.6255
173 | 1.072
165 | 1.142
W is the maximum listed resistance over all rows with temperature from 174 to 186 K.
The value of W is 1.028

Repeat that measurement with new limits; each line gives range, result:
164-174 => 1.159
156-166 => 1.142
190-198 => 0.9012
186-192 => 0.6433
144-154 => 1.021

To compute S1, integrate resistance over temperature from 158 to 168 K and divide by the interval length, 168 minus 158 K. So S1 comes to 1.09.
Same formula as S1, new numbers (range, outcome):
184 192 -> 0.636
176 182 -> 0.892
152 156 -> 1.03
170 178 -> 1.05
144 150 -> 1.01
